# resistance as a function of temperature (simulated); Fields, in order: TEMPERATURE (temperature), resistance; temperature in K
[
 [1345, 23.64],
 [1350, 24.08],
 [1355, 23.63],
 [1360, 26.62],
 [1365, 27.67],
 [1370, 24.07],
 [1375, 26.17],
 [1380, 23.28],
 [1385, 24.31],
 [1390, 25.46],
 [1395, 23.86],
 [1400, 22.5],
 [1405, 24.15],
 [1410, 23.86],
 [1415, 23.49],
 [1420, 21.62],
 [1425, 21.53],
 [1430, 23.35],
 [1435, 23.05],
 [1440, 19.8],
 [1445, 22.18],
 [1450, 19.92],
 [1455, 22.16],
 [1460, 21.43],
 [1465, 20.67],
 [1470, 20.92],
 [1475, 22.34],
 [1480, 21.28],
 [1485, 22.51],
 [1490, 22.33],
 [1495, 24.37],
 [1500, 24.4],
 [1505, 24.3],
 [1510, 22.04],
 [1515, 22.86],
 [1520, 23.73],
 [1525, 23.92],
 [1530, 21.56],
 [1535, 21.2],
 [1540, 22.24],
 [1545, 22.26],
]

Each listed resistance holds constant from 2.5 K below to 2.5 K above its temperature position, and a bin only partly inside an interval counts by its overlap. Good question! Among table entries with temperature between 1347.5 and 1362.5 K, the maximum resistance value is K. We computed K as 26.62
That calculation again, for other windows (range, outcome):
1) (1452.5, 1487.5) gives 22.51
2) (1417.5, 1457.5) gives 23.35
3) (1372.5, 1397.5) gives 26.17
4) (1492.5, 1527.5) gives 24.4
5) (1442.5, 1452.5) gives 22.18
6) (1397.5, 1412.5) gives 24.15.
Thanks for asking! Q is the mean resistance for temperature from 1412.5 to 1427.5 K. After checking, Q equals 22.2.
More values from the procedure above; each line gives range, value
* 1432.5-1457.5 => 21.4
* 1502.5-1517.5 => 23.1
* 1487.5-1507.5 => 23.9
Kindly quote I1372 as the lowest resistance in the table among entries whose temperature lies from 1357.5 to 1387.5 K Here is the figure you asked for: 23.28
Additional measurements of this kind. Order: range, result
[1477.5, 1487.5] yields 21.28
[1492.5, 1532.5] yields 21.56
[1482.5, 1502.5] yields 22.33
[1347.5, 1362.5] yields 23.63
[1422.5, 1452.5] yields 19.8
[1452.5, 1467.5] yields 20.67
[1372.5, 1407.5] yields 22.5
